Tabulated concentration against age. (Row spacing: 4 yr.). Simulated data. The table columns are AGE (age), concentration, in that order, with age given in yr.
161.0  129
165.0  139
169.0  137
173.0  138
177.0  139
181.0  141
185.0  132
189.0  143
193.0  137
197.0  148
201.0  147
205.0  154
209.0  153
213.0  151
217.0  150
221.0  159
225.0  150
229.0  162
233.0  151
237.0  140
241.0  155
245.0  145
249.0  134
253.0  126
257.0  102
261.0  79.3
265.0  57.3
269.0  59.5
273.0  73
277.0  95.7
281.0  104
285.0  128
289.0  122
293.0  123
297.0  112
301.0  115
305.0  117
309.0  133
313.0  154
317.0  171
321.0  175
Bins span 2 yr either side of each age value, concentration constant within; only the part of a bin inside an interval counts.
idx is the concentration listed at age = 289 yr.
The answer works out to 122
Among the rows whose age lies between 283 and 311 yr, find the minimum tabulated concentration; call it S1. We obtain 112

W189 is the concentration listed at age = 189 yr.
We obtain 143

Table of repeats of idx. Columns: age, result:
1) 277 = 95.7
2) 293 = 123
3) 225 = 150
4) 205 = 154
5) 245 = 145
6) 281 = 104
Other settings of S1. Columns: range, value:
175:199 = 132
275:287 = 95.7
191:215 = 137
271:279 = 73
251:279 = 57.3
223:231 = 150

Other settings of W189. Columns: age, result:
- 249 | 134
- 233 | 151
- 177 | 139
